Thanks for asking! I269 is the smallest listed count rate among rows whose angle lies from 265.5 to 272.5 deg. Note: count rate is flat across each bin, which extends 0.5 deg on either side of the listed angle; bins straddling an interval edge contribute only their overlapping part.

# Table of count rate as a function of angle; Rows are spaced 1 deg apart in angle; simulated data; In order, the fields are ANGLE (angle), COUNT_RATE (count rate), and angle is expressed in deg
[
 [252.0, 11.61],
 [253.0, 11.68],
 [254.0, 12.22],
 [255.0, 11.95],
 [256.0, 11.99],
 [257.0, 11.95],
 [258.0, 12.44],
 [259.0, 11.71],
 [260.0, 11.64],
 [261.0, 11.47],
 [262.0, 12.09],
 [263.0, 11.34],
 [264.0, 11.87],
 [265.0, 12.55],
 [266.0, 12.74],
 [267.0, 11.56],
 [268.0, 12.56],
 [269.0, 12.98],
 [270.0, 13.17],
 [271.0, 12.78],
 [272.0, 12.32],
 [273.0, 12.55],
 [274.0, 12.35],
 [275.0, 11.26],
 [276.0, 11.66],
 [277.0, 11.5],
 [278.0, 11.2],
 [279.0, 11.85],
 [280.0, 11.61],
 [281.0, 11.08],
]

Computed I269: 11.56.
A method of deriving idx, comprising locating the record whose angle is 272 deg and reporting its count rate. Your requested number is 12.32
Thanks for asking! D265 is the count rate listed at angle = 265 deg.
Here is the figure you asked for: 12.55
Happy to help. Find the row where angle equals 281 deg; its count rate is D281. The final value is 11.08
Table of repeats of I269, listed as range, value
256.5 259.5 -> 11.71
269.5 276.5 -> 11.26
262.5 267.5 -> 11.34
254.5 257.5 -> 11.95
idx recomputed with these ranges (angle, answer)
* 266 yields 12.74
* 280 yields 11.61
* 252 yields 11.61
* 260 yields 11.64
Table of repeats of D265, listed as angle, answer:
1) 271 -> 12.78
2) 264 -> 11.87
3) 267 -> 11.56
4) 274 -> 12.35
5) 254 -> 12.22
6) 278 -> 11.2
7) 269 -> 12.98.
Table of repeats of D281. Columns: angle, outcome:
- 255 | 11.95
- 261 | 11.47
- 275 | 11.26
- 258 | 12.44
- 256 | 11.99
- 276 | 11.66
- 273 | 12.55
